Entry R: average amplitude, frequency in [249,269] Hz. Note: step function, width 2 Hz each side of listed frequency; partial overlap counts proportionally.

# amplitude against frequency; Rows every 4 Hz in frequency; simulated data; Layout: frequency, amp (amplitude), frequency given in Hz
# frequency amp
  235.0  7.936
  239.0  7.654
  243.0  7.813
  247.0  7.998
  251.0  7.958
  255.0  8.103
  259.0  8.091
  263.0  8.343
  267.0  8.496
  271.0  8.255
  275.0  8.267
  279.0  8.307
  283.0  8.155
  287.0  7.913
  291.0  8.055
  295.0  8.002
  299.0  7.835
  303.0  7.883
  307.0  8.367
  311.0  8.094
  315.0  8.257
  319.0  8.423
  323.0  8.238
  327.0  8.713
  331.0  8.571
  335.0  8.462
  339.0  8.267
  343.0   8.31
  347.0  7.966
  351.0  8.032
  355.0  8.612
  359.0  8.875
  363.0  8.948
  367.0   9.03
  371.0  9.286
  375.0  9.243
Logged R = 8.2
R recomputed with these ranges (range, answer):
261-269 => 8.42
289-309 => 8.03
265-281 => 8.33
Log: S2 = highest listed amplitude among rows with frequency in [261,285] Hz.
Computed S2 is 8.496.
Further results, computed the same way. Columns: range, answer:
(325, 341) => 8.713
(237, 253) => 7.998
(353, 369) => 9.03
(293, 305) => 8.002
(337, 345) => 8.31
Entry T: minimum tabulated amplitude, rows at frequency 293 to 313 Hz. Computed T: 7.835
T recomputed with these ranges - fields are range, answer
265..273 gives 8.255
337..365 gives 7.966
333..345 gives 8.267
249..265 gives 7.958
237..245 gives 7.654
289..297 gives 8.002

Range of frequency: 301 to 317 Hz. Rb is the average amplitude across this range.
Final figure 8.15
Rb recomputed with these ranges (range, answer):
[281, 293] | 8.04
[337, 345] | 8.29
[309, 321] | 8.26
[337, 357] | 8.24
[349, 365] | 8.62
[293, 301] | 7.92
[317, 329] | 8.46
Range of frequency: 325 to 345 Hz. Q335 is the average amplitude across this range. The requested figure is 8.46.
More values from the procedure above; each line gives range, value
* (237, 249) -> 7.82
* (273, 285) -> 8.24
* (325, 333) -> 8.64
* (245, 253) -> 7.98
